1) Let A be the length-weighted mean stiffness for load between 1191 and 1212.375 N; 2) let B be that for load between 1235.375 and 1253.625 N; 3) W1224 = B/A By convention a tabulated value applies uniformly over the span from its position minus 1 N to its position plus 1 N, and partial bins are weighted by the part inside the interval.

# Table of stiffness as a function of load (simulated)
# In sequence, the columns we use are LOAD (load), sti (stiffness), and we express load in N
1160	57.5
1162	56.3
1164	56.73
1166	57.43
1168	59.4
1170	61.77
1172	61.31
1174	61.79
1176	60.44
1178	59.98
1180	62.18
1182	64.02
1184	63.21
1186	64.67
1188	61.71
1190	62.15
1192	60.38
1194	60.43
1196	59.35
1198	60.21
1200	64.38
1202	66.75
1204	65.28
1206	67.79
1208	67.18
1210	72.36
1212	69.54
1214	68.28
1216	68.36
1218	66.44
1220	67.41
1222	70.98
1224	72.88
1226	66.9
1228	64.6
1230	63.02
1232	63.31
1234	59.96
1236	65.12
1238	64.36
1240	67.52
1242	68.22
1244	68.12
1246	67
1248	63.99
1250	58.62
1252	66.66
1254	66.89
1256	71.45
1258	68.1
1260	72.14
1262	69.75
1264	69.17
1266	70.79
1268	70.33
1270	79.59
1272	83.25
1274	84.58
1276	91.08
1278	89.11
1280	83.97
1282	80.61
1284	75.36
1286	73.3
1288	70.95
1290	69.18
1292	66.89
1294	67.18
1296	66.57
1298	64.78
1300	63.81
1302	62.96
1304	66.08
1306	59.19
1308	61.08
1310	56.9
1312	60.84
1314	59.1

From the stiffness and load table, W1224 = 1.0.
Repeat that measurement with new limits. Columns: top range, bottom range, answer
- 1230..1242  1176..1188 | 1.03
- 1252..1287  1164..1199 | 1.25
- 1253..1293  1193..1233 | 1.14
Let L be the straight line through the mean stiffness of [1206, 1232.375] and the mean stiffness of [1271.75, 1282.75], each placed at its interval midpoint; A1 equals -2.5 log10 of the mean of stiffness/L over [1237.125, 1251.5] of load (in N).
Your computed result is 0.16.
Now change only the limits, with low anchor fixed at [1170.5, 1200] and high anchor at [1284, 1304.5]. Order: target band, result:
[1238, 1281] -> -0.109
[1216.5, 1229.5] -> -0.071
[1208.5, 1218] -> -0.098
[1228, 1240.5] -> 0.009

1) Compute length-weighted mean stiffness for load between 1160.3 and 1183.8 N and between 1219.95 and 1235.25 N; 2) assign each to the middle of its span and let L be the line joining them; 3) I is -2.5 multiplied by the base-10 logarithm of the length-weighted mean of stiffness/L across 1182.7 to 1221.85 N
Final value -0.03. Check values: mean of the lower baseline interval 60.1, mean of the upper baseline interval 66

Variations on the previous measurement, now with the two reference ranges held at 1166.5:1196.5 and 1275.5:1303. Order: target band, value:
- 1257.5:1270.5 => -0.01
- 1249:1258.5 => 0.05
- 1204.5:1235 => -0.03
